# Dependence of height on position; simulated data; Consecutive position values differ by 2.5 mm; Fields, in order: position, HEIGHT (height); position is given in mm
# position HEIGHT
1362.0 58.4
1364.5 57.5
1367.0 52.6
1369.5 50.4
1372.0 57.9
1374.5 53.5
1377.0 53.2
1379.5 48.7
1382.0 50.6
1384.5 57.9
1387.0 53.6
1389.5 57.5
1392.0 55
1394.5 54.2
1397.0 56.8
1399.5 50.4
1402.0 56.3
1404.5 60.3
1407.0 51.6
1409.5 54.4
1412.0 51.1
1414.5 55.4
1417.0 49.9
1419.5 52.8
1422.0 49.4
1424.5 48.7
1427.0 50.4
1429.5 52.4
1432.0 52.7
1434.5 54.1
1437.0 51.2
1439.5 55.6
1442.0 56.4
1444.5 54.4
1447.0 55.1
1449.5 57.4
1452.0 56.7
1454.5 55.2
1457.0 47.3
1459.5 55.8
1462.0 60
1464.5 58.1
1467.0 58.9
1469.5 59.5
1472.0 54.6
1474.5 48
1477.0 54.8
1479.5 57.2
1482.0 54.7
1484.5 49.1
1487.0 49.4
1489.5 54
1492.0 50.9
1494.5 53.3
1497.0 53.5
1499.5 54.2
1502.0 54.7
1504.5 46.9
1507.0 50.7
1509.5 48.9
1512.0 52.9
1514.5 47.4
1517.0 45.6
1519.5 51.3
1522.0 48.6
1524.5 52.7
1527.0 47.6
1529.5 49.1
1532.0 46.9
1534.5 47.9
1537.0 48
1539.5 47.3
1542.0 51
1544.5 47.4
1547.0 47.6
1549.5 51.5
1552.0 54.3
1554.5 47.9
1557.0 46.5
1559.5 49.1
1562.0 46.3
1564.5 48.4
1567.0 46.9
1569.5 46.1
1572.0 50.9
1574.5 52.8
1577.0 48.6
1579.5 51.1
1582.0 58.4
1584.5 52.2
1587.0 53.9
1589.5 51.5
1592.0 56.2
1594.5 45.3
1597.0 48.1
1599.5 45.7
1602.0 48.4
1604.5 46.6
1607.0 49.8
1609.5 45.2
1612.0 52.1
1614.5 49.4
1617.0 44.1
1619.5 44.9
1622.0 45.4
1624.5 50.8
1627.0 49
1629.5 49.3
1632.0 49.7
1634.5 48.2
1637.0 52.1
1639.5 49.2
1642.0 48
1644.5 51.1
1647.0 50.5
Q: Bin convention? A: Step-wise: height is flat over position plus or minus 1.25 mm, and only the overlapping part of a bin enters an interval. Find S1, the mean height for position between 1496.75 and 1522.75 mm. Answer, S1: 50.3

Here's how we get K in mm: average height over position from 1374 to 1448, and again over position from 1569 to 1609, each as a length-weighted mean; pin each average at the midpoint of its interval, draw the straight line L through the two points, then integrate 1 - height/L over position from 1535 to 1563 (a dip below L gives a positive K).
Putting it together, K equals 1.2 mm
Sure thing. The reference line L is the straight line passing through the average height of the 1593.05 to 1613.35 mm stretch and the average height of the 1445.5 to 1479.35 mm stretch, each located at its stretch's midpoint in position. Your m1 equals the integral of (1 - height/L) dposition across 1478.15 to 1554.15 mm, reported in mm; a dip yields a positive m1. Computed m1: 3.0 mm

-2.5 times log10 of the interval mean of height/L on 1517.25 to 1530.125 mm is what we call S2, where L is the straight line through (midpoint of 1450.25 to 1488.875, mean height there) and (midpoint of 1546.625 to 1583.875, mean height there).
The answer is 0.05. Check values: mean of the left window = 54.6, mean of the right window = 49.9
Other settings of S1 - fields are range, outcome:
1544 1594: 50.3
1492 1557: 49.8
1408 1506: 53.5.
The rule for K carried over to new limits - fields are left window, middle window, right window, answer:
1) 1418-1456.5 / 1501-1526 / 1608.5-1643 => 0.7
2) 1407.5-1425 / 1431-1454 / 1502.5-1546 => -1.7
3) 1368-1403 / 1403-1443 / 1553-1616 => 0.2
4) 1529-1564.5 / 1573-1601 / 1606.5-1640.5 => -1.5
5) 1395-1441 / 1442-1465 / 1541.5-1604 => -1.4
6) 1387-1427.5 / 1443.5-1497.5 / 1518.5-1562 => -3.3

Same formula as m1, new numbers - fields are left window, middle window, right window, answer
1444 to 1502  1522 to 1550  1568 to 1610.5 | 1.8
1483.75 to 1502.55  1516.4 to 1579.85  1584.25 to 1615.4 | 2.5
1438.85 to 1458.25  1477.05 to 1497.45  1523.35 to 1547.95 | -0.3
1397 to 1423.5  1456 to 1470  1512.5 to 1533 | -1.5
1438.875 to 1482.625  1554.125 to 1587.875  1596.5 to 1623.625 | -0.4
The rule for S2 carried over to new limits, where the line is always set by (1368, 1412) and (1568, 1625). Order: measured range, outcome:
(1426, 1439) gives 0.016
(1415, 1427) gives 0.061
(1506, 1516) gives 0.033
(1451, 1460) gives -0.017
